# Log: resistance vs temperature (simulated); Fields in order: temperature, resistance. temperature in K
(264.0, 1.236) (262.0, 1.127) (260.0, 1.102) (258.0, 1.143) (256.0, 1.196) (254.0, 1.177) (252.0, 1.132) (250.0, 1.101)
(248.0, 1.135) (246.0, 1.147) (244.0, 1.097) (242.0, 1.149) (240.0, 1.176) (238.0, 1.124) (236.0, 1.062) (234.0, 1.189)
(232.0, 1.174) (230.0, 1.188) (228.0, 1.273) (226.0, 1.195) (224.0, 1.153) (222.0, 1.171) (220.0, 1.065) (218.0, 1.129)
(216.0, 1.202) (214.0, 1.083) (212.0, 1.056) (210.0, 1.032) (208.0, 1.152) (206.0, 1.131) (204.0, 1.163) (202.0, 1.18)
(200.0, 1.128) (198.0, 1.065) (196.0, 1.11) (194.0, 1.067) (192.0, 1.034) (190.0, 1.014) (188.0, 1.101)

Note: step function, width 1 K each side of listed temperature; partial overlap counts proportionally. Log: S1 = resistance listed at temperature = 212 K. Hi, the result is 1.056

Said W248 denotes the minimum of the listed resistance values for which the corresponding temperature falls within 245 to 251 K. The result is 1.101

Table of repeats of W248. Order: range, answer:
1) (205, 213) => 1.032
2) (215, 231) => 1.065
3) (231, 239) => 1.062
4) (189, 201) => 1.014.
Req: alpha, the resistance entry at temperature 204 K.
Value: 1.163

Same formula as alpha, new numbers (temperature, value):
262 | 1.127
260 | 1.102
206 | 1.131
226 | 1.195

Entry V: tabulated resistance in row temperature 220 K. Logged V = 1.065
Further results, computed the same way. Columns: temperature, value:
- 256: 1.196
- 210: 1.032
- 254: 1.177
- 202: 1.18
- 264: 1.236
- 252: 1.132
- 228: 1.273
